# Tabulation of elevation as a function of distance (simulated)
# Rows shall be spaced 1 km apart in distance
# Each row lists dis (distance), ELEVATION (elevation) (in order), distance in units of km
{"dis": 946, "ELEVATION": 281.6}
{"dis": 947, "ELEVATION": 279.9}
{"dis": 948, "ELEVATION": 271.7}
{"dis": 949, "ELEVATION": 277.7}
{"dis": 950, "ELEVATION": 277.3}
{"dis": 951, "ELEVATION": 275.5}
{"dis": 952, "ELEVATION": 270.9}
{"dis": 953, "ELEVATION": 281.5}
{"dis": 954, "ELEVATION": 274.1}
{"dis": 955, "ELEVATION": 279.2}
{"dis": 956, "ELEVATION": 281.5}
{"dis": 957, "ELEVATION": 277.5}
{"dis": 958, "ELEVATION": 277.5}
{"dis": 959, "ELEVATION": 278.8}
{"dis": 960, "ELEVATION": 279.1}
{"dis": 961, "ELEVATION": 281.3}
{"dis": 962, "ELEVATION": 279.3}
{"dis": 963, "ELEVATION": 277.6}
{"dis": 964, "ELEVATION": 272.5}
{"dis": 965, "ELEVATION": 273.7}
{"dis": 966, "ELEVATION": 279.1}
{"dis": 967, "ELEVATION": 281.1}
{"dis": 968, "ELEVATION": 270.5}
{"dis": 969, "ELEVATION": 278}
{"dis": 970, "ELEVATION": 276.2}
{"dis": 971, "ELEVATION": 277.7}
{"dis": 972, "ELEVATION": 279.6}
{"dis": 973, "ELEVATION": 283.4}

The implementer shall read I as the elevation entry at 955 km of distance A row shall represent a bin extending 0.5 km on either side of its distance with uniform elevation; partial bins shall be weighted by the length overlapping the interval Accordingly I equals 279.2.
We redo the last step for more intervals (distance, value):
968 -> 270.5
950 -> 277.3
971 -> 277.7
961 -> 281.3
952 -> 270.9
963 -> 277.6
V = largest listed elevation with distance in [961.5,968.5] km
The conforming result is 281.1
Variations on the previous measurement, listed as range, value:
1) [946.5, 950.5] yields 279.9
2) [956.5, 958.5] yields 277.5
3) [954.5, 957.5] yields 281.5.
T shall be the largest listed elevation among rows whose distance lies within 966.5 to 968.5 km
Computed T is 281.1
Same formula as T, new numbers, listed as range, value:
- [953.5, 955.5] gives 279.2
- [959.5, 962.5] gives 281.3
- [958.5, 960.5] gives 279.1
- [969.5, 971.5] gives 277.7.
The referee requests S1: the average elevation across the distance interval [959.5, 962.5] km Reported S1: 280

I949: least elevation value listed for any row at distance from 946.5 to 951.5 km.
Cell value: 271.7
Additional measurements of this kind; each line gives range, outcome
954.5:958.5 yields 277.5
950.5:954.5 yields 270.9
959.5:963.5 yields 277.6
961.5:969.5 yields 270.5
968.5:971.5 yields 276.2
